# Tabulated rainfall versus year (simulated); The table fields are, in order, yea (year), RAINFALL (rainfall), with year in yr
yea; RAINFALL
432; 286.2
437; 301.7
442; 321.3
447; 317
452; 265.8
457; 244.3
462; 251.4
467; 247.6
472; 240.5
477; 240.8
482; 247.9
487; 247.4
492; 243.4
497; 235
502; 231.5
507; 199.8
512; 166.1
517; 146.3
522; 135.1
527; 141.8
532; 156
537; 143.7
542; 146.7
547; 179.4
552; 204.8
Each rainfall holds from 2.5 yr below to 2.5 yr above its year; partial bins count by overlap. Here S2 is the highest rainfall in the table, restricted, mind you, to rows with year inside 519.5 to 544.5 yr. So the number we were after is 156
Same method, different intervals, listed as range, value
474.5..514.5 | 247.9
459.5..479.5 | 251.4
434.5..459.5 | 321.3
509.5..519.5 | 166.1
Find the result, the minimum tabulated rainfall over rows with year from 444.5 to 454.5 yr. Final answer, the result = 265.8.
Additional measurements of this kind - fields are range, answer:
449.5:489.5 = 240.5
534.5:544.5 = 143.7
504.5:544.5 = 135.1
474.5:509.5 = 199.8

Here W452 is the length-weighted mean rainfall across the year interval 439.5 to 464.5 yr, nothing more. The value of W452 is 280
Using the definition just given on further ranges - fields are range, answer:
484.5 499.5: 242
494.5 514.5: 208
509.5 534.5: 149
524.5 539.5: 147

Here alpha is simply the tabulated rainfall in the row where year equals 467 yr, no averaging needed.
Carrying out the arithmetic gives 247.6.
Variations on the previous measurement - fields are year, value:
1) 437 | 301.7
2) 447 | 317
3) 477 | 240.8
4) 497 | 235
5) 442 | 321.3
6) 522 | 135.1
